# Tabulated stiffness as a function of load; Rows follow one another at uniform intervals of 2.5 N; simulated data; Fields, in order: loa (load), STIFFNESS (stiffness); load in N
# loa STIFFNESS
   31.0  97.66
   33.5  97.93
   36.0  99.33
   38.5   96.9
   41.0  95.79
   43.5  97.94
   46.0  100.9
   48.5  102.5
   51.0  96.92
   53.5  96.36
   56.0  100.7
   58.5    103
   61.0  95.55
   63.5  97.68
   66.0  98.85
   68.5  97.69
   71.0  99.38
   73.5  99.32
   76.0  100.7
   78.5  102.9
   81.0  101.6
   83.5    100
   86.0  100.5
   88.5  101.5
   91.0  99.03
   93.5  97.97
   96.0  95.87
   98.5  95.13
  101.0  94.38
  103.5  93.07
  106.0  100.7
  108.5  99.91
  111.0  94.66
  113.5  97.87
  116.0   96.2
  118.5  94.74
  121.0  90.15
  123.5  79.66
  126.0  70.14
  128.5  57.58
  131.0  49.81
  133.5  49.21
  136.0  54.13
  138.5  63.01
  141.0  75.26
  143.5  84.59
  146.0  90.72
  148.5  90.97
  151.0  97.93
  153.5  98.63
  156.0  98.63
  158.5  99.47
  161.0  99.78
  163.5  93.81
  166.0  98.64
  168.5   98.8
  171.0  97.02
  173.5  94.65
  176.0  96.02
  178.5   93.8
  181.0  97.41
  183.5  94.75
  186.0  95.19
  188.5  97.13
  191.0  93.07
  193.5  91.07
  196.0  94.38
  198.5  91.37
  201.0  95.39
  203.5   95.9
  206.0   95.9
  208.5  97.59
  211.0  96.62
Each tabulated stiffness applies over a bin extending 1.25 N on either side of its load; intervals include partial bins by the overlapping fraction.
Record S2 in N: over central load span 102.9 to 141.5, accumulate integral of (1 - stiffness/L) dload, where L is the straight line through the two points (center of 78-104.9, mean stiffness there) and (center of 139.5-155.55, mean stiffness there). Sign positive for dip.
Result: 6.1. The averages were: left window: 98.2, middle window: 79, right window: 89.7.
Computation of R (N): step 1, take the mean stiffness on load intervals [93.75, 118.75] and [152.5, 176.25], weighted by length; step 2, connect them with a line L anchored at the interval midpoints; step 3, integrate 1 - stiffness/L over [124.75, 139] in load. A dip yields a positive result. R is 5.9 N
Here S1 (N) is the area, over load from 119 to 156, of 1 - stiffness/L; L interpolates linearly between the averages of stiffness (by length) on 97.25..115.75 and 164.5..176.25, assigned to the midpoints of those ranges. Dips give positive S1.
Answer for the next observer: 7.8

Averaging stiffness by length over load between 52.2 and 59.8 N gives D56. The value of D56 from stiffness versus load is 100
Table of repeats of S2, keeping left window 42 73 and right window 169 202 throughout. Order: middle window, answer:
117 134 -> 4.4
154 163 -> -0.3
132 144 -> 4.1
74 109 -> -0.3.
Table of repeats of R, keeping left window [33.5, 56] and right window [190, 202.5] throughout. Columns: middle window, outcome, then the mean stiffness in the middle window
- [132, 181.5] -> 3.2 N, 88.3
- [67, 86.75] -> -0.6 N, 100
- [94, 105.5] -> 0.2 N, 95.2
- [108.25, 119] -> -0.1 N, 96.5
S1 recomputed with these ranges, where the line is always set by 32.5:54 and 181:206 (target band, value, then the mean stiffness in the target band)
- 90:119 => 0.04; 96.7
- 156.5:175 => -0.44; 97.5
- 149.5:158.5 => -0.27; 98.3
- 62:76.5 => -0.16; 98.8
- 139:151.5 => 1.30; 85.8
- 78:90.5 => -0.48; 101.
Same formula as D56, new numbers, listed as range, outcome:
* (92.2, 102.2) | 95.9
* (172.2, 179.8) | 94.9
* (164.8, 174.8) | 97.3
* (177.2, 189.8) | 95.6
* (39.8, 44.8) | 96.9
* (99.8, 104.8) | 93.8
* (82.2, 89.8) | 101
